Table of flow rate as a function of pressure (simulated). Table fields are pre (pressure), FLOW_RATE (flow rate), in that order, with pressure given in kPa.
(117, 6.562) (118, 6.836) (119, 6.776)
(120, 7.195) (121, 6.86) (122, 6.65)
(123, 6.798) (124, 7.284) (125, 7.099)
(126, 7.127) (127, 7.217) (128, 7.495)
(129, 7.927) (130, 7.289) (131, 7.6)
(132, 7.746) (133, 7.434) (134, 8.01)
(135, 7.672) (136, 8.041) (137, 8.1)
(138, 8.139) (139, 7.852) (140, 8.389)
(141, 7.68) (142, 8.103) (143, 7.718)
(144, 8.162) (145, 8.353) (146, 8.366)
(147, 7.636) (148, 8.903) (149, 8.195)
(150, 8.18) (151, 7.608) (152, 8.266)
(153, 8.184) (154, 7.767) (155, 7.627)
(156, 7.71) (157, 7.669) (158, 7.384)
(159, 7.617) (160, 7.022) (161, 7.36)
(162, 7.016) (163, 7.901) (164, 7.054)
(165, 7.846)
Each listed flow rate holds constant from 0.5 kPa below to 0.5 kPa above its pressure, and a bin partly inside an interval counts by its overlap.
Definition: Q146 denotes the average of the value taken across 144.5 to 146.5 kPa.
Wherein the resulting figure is 8.36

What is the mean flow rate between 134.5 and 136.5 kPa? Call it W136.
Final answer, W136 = 7.86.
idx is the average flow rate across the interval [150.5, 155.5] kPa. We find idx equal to 7.89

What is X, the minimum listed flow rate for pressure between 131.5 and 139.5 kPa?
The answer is 7.434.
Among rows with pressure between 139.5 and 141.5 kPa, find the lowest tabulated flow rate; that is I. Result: 7.68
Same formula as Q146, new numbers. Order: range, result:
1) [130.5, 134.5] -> 7.7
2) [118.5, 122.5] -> 6.87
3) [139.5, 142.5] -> 8.06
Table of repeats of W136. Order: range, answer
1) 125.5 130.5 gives 7.41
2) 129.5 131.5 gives 7.44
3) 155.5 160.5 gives 7.48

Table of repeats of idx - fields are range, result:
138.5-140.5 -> 8.12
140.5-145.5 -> 8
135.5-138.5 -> 8.09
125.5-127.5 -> 7.17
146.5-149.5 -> 8.24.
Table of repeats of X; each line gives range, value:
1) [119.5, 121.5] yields 6.86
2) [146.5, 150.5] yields 7.636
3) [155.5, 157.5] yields 7.669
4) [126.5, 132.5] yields 7.217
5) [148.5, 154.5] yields 7.608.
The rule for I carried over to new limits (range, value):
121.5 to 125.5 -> 6.65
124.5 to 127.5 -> 7.099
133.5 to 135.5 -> 7.672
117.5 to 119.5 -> 6.776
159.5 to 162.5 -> 7.016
